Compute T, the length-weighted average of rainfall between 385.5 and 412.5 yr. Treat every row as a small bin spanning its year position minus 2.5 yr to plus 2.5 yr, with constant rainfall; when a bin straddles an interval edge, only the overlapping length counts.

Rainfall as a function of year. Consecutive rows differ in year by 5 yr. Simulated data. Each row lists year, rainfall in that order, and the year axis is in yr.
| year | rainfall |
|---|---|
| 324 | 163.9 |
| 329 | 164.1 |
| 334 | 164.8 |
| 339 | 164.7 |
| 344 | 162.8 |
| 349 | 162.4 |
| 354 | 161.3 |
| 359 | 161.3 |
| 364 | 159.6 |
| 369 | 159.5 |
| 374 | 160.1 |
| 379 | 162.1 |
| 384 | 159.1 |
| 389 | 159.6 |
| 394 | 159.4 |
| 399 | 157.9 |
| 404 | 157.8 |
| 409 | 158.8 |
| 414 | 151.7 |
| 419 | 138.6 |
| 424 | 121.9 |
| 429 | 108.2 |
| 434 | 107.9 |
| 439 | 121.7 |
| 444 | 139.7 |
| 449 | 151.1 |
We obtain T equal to 158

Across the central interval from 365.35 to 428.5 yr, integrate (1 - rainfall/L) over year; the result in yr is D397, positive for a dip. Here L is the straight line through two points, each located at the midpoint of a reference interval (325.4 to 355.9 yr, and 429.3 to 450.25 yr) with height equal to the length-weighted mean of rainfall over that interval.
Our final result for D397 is -4.4 yr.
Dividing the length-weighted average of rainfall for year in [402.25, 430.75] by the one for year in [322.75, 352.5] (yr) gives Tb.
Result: 0.85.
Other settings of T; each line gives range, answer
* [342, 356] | 162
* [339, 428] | 156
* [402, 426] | 146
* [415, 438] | 121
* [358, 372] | 160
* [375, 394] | 160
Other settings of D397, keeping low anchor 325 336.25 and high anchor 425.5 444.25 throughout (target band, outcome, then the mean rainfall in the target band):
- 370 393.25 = -3.1 yr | 160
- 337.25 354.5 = -0.6 yr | 163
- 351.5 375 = -1.7 yr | 160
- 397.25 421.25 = -4.5 yr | 153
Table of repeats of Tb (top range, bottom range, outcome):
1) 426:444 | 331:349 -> 0.71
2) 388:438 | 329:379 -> 0.87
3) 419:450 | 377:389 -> 0.78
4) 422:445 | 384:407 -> 0.75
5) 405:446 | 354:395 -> 0.82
